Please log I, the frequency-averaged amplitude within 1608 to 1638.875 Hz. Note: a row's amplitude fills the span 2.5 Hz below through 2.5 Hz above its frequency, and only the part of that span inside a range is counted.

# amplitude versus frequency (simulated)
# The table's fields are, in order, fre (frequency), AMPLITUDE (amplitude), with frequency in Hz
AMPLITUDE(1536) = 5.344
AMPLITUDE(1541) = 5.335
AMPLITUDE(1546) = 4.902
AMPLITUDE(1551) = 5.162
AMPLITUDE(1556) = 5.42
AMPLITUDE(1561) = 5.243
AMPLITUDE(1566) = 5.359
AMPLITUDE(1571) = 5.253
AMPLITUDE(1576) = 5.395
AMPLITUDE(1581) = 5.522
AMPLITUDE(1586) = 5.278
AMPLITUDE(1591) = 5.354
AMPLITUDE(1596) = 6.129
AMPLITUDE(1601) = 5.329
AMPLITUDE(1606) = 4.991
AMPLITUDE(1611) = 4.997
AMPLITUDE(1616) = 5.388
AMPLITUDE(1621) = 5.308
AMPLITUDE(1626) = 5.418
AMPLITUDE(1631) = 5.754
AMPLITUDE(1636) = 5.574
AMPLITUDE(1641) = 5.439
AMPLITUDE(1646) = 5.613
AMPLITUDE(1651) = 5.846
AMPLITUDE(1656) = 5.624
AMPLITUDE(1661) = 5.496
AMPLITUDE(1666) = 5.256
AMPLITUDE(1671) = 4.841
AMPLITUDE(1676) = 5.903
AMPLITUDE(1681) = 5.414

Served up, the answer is 5.4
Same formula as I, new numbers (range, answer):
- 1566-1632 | 5.38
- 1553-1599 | 5.44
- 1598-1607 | 5.24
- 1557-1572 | 5.3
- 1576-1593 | 5.39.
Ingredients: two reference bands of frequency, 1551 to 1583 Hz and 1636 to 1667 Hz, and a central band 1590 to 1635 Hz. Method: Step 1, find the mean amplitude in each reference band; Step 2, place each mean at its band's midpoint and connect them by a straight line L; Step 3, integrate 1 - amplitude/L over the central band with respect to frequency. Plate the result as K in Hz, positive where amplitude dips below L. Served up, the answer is 0.4 Hz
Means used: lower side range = 5.35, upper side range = 5.56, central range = 5.41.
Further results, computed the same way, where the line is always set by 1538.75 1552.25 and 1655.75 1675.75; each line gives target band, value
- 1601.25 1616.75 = 0.3 Hz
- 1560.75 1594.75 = -1.3 Hz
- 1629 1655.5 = -1.7 Hz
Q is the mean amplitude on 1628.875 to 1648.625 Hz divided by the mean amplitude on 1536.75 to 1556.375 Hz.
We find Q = 1.08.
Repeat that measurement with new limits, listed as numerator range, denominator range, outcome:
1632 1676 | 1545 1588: 1.04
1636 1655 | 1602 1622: 1.09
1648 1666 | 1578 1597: 1.01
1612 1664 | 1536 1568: 1.05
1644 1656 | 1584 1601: 1.03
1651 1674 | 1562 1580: 1.01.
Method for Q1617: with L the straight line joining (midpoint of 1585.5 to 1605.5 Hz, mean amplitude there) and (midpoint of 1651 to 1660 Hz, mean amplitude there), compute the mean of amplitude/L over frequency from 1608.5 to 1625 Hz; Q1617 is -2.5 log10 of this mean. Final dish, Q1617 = 0.06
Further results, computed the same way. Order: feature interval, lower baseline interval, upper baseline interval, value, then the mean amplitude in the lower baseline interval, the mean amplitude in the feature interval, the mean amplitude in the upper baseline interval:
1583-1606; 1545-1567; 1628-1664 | -0.01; 5.23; 5.46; 5.61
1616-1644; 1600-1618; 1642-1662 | -0.02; 5.16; 5.49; 5.64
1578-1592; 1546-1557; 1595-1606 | 0.00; 5.18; 5.39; 5.51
